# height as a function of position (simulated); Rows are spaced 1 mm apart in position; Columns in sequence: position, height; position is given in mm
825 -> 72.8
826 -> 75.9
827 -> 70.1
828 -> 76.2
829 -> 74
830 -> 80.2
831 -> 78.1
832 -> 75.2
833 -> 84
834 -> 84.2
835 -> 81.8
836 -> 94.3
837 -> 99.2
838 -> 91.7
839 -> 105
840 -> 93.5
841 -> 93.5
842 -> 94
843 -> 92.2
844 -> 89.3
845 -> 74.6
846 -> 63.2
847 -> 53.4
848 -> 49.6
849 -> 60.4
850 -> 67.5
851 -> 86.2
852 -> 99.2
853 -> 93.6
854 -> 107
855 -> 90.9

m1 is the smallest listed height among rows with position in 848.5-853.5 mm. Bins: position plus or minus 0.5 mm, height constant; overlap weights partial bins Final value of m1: 60.4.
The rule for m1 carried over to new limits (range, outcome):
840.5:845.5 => 74.6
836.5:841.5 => 91.7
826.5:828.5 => 70.1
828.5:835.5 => 74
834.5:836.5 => 81.8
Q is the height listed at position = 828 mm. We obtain 76.2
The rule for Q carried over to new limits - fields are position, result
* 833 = 84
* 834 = 84.2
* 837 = 99.2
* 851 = 86.2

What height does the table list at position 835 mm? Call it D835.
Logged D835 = 81.8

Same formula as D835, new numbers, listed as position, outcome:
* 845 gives 74.6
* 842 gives 94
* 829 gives 74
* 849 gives 60.4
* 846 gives 63.2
